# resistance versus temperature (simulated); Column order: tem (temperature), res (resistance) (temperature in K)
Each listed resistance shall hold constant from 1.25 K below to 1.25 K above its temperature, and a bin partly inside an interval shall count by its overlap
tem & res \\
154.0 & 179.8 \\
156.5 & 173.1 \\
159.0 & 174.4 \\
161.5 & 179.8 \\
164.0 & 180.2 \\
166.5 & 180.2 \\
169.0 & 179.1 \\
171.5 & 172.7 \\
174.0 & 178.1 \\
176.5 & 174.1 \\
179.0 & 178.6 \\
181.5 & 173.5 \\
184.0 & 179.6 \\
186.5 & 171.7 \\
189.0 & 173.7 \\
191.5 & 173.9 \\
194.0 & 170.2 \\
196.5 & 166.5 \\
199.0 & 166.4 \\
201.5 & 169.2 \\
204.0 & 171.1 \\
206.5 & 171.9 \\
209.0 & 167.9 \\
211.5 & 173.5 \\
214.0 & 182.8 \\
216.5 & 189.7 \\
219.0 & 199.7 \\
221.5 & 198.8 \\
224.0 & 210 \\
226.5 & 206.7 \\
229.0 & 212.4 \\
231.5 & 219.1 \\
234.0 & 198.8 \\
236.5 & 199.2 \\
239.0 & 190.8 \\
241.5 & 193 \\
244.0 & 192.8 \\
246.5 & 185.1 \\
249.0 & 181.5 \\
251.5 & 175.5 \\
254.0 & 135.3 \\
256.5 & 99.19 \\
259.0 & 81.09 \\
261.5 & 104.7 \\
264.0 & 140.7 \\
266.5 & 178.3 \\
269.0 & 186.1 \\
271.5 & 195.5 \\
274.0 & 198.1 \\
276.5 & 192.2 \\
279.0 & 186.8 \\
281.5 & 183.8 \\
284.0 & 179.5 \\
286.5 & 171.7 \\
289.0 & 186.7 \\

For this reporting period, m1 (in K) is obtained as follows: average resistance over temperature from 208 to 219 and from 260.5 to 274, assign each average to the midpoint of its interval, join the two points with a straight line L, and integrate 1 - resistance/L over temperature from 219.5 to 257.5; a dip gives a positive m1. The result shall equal -2.9 K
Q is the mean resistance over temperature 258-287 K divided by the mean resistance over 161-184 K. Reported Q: 0.94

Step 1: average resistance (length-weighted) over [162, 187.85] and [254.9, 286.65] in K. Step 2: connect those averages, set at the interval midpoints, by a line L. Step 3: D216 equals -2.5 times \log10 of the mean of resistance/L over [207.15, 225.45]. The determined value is -0.11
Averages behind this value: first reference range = 177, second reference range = 161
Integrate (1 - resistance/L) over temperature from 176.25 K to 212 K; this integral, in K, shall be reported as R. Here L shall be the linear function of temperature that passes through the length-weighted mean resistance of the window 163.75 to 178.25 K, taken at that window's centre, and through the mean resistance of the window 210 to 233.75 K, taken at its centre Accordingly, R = 2.8 K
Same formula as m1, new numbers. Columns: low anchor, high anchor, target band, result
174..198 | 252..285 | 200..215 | -0.24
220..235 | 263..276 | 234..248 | 0.46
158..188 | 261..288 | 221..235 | -2.51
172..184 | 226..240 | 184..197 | 0.74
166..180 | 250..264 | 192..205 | -0.70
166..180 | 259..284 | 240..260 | 1.70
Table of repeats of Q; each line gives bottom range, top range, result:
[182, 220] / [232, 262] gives 0.94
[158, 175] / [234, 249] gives 1.08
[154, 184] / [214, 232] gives 1.15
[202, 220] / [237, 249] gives 1.06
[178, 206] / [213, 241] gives 1.17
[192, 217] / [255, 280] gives 0.90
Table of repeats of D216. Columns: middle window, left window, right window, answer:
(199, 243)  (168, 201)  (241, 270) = -0.172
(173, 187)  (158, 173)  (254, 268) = -0.042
